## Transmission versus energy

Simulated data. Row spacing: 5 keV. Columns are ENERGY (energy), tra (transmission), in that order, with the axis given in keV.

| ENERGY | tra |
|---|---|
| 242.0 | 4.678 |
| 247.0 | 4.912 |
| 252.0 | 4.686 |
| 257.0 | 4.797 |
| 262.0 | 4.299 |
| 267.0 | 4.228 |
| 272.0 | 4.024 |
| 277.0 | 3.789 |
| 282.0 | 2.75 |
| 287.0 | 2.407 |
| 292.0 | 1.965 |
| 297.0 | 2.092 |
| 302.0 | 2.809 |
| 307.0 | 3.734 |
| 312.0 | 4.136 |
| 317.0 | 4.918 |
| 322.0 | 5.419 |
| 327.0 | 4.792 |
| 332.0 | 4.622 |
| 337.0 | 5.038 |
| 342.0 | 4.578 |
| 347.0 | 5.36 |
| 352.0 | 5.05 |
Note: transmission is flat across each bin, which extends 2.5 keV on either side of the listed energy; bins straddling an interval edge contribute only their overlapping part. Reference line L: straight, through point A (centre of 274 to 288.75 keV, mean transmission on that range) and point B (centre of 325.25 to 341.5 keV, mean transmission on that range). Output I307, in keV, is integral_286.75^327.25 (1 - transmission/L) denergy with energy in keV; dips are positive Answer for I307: 4.19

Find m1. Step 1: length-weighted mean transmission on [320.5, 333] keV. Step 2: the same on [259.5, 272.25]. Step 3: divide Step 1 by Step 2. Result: 1.17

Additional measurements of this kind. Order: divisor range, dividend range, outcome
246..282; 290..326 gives 0.86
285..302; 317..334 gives 2.21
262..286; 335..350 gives 1.36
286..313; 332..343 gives 1.71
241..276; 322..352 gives 1.10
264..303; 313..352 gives 1.63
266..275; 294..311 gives 0.72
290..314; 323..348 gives 1.66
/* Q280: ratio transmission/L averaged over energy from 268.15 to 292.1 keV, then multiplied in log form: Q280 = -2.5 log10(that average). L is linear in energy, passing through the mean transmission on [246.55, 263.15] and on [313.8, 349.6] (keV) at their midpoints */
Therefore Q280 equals 0.444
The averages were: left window 4.67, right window 4.95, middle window 3.16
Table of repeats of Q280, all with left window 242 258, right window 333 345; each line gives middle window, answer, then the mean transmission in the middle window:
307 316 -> 0.16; 4.15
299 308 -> 0.46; 3.13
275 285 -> 0.44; 3.2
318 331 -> -0.05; 5.03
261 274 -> 0.15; 4.18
